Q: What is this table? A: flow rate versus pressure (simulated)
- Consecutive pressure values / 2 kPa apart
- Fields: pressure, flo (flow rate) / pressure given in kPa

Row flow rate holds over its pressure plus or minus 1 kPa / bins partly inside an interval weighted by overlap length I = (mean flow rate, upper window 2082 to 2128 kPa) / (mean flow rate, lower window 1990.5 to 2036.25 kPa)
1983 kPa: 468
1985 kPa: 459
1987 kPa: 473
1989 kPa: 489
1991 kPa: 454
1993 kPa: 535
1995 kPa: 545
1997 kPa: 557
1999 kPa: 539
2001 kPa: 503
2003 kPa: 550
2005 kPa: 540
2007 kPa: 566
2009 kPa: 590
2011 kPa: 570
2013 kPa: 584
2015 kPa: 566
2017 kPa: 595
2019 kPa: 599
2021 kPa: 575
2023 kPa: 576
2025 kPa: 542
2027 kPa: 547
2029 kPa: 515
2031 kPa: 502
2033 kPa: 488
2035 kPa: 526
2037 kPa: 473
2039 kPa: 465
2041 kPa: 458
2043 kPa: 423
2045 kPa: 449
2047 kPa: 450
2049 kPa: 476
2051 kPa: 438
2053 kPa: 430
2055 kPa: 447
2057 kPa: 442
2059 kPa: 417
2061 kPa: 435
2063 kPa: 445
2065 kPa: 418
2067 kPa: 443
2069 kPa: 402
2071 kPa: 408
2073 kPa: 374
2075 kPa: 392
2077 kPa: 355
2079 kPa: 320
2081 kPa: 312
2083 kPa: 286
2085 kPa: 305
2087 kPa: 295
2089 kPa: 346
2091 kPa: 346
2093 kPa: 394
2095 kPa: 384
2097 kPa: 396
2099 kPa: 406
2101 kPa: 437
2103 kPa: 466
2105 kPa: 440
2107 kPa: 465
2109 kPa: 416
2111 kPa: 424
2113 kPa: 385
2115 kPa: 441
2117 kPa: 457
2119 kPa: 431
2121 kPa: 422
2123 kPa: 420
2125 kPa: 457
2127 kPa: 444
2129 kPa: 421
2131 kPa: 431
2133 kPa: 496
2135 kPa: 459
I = 0.7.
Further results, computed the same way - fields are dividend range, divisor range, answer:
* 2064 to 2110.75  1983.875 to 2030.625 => 0.71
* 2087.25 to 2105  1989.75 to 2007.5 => 0.74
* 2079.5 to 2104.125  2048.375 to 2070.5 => 0.84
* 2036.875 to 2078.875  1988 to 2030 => 0.78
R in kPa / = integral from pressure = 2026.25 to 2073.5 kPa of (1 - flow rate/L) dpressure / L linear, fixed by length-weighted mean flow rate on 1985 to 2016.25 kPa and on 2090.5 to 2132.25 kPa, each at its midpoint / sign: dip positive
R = 3.2 kPa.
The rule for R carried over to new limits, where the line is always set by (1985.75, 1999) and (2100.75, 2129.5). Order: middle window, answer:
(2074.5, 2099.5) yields 5.8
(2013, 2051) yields -2.0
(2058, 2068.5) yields 0.8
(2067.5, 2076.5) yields 1.3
